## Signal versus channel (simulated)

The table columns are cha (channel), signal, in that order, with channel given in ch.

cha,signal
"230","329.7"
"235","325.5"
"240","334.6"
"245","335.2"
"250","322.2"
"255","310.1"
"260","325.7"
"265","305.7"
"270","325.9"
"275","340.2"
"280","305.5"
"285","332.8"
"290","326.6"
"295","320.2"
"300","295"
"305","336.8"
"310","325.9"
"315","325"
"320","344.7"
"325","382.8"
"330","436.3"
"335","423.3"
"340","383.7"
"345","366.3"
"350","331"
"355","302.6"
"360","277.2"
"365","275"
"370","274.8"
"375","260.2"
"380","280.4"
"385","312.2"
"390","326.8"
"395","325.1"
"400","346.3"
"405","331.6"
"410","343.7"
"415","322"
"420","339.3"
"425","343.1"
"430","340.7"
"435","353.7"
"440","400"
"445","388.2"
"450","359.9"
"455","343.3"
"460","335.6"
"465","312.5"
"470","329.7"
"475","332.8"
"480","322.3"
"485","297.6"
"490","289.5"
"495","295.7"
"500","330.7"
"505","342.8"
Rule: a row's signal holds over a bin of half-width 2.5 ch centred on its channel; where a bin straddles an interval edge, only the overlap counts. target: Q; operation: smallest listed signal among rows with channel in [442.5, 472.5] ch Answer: 312.5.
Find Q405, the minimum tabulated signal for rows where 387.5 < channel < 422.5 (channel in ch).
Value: 322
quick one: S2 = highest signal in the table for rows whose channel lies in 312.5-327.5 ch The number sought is 382.8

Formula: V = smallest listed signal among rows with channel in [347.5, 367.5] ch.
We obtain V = 275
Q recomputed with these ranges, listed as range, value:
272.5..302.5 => 295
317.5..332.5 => 344.7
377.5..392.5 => 280.4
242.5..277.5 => 305.7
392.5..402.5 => 325.1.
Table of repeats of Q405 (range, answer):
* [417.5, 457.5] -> 339.3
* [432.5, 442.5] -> 353.7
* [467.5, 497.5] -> 289.5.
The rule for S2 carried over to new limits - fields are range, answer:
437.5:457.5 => 400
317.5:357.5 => 436.3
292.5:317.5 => 336.8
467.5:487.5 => 332.8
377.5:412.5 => 346.3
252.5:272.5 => 325.9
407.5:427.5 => 343.7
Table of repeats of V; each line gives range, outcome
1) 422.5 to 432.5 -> 340.7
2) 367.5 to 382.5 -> 260.2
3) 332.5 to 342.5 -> 383.7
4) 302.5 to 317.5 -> 325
